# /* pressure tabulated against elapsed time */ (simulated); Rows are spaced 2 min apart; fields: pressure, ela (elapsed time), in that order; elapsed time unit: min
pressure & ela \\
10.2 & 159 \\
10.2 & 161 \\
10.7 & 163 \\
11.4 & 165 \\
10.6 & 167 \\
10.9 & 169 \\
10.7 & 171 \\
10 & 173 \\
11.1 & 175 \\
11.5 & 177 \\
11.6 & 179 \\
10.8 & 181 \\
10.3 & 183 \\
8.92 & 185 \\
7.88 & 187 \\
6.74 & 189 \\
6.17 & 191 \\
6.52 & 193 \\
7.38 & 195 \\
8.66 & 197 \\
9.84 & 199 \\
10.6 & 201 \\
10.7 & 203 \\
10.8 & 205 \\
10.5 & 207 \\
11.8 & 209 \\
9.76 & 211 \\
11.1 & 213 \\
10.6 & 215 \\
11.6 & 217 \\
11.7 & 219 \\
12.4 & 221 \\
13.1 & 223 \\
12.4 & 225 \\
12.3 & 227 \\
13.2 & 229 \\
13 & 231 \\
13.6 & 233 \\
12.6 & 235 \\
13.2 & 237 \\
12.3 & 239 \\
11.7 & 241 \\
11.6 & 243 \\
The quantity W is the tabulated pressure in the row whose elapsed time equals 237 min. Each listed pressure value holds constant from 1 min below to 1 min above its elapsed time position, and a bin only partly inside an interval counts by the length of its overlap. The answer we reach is 13.2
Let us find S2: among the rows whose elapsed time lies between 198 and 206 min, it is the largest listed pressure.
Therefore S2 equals 10.8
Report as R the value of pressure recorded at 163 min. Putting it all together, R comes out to 10.7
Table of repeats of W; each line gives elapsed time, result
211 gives 9.76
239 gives 12.3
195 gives 7.38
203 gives 10.7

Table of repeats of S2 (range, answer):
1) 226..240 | 13.6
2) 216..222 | 12.4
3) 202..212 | 11.8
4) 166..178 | 11.5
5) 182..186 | 10.3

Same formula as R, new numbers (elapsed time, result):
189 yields 6.74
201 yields 10.6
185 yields 8.92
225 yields 12.4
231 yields 13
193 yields 6.52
